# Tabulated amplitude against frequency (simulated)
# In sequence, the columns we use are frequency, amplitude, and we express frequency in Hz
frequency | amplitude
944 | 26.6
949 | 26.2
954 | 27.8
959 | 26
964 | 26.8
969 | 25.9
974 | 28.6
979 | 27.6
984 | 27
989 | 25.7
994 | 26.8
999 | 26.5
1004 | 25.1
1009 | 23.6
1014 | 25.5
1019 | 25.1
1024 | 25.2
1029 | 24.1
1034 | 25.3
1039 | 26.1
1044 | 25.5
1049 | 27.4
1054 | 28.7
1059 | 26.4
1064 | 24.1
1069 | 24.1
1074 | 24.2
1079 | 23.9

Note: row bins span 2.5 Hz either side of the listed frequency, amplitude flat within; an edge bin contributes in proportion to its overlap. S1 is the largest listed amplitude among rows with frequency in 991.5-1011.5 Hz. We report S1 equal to 26.8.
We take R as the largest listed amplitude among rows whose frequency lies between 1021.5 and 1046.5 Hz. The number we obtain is 26.1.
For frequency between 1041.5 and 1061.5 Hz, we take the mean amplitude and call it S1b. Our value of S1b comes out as 27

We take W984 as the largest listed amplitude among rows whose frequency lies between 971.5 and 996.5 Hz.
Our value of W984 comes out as 28.6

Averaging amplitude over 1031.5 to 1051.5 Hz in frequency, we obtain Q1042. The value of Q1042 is 26.1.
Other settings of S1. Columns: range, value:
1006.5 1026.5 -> 25.5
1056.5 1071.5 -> 26.4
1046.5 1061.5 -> 28.7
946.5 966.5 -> 27.8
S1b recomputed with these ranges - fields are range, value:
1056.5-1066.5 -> 25.2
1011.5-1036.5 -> 25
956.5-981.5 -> 27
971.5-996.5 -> 27.1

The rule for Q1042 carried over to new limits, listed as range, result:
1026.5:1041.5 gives 25.2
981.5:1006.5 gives 26.2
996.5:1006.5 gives 25.8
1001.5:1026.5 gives 24.9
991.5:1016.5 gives 25.5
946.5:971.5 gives 26.5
